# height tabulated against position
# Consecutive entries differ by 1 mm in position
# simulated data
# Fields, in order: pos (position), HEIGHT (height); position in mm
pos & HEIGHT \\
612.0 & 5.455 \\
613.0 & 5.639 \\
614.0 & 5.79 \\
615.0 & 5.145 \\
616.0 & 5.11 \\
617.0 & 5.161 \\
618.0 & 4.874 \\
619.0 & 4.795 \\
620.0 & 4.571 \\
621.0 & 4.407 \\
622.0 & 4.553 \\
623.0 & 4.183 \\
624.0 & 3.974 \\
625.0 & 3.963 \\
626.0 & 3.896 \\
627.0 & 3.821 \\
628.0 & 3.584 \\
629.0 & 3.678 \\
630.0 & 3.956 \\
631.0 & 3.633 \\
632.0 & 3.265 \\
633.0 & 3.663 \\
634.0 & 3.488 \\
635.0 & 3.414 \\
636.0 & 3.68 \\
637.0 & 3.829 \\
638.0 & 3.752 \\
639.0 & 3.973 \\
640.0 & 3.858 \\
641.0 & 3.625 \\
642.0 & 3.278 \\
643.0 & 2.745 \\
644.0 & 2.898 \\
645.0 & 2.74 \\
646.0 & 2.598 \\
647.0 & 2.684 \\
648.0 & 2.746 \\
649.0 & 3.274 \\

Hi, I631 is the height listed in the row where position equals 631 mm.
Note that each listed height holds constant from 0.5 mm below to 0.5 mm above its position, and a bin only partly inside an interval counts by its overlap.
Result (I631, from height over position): 3.633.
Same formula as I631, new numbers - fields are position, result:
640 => 3.858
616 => 5.11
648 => 2.746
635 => 3.414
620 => 4.571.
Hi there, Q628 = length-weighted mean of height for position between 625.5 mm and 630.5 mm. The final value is 3.79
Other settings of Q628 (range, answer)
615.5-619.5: 4.99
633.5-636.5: 3.53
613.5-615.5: 5.47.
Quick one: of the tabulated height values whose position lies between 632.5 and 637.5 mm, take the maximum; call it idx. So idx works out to 3.829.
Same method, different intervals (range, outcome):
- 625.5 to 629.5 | 3.896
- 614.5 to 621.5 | 5.161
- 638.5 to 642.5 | 3.973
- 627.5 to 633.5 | 3.956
